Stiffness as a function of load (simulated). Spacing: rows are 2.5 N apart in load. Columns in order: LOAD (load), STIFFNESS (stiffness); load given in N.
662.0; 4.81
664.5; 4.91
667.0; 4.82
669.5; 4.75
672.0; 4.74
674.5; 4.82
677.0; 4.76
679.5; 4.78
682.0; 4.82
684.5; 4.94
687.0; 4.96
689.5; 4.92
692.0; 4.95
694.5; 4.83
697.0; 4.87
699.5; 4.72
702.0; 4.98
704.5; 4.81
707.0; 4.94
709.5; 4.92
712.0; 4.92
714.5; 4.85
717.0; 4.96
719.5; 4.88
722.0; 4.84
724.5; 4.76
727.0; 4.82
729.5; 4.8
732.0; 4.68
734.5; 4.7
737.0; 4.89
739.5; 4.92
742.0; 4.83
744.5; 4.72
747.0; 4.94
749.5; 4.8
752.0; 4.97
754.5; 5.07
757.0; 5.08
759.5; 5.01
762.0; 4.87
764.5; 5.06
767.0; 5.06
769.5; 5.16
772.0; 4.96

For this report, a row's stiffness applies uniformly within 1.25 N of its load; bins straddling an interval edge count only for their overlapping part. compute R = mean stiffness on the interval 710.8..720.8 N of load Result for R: 4.9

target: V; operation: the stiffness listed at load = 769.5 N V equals 5.16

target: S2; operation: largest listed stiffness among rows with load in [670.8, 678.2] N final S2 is 4.82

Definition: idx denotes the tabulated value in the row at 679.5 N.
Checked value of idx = 4.78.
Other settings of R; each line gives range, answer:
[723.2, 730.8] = 4.79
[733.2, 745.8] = 4.81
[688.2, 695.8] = 4.9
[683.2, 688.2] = 4.95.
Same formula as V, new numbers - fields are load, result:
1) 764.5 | 5.06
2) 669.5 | 4.75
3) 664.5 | 4.91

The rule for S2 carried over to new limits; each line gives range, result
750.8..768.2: 5.08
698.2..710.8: 4.98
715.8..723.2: 4.96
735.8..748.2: 4.94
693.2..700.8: 4.87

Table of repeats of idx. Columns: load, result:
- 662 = 4.81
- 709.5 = 4.92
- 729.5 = 4.8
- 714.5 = 4.85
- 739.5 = 4.92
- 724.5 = 4.76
